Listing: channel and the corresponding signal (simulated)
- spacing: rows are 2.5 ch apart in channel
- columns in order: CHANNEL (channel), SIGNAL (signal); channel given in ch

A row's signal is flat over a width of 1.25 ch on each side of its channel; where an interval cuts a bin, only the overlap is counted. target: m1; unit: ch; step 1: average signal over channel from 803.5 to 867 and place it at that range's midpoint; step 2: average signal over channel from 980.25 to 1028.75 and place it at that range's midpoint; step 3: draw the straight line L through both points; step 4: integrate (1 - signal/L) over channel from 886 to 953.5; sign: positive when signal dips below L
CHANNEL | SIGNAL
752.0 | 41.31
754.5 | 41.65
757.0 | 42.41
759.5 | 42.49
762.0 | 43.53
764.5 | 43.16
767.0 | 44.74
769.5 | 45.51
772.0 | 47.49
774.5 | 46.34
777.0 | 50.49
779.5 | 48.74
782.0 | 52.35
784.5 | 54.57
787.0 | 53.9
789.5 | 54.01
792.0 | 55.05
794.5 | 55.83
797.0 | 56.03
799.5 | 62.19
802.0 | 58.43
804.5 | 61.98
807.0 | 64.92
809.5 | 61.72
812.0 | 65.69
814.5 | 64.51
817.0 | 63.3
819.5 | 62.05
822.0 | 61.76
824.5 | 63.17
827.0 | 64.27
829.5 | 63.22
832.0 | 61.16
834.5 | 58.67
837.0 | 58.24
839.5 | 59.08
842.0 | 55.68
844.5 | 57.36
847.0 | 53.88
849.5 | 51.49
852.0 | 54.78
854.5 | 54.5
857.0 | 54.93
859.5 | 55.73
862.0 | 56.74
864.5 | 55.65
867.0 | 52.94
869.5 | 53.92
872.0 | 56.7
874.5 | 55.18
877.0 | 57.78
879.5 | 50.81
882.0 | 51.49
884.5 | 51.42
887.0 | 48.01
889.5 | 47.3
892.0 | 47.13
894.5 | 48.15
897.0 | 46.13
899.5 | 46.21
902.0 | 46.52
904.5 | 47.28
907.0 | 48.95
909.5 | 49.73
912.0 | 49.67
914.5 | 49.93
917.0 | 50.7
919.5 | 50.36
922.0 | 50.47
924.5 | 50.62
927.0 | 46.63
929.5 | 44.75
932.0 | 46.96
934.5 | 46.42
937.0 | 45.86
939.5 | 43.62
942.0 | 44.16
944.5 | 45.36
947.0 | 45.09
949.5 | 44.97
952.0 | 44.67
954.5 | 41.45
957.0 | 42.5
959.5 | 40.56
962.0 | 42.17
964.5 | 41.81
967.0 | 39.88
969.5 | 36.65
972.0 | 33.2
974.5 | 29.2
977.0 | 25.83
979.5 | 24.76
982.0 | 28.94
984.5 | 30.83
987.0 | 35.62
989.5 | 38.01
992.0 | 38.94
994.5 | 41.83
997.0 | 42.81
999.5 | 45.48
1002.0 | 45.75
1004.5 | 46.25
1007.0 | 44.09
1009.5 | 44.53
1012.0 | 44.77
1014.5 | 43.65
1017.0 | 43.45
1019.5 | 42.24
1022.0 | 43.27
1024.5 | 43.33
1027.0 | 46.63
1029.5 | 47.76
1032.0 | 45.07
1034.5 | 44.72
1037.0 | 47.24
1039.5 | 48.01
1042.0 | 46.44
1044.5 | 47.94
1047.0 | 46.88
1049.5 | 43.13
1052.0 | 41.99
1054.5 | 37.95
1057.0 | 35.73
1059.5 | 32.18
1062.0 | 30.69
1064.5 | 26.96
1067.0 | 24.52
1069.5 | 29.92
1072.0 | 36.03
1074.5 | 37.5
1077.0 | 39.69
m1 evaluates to 4.2 ch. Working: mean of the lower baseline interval 59.2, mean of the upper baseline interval 41.5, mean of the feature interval 47.2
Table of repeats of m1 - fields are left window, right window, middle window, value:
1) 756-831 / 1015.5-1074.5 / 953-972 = 2.1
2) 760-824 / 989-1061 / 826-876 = -4.3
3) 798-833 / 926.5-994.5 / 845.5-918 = 0.8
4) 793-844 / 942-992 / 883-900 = 0.6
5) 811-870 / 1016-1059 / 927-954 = 3.2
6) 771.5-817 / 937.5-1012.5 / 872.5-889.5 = -1.3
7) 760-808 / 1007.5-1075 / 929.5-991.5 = 7.5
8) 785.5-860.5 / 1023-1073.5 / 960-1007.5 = 8.4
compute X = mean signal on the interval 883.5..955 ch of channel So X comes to 47.2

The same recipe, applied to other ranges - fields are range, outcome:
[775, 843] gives 58.8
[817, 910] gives 54.4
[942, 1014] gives 39.6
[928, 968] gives 43.8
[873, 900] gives 50.1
